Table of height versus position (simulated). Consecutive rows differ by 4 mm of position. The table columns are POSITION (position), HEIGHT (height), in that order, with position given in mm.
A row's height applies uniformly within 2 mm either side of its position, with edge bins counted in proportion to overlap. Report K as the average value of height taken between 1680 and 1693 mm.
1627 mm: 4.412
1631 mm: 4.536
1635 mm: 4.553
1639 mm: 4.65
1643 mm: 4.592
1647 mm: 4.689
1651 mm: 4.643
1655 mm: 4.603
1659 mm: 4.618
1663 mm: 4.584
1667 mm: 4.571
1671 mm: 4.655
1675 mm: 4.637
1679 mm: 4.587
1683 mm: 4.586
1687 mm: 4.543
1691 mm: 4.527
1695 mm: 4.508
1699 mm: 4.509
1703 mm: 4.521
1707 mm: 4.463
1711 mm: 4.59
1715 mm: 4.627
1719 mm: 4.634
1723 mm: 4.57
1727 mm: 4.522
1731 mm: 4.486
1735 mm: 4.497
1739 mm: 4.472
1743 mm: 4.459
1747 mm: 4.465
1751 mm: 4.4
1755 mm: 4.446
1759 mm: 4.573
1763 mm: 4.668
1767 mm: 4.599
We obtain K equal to 4.55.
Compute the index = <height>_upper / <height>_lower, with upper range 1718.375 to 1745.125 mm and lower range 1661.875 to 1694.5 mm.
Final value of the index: 0.98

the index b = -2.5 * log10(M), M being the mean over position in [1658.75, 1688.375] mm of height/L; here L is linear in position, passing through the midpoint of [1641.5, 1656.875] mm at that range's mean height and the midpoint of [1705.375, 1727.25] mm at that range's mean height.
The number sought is 0.003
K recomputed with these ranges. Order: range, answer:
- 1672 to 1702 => 4.56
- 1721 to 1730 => 4.54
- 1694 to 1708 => 4.5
